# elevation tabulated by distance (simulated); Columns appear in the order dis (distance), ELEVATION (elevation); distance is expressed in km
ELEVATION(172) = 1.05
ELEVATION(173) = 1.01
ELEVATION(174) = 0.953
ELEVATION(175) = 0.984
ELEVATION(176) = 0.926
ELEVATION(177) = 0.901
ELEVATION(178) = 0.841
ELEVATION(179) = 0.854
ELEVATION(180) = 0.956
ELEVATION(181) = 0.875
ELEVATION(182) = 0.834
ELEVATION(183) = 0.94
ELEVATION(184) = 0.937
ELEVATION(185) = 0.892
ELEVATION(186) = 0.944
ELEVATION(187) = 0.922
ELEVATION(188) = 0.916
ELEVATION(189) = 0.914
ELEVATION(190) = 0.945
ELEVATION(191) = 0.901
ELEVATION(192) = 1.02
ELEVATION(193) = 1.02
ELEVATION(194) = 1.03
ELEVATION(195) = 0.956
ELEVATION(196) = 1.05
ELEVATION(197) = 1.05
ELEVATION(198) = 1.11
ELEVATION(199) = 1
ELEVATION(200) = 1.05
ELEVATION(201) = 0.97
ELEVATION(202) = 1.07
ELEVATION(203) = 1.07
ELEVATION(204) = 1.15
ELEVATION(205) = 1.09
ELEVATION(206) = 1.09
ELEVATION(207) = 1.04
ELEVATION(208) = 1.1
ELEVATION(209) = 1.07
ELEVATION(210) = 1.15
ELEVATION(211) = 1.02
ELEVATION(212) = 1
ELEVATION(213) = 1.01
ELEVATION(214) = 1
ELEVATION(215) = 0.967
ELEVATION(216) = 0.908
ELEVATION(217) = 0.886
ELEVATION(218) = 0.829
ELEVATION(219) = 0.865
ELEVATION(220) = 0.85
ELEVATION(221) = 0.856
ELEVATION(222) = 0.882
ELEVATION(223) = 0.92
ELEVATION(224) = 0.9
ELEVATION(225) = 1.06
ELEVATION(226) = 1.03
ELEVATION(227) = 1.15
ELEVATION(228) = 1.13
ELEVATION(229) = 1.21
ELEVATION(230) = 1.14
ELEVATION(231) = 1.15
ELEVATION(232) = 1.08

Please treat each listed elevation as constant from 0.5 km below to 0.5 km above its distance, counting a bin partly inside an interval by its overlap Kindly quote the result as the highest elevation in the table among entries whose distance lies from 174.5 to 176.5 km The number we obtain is 0.984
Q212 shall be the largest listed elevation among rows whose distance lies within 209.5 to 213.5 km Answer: 1.15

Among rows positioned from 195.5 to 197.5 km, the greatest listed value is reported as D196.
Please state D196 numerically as 1.05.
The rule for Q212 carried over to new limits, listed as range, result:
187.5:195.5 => 1.03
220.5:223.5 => 0.92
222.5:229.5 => 1.21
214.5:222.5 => 0.967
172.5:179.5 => 1.01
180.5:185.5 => 0.94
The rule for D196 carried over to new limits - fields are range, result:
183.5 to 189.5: 0.944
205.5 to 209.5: 1.1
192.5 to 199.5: 1.11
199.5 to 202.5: 1.07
